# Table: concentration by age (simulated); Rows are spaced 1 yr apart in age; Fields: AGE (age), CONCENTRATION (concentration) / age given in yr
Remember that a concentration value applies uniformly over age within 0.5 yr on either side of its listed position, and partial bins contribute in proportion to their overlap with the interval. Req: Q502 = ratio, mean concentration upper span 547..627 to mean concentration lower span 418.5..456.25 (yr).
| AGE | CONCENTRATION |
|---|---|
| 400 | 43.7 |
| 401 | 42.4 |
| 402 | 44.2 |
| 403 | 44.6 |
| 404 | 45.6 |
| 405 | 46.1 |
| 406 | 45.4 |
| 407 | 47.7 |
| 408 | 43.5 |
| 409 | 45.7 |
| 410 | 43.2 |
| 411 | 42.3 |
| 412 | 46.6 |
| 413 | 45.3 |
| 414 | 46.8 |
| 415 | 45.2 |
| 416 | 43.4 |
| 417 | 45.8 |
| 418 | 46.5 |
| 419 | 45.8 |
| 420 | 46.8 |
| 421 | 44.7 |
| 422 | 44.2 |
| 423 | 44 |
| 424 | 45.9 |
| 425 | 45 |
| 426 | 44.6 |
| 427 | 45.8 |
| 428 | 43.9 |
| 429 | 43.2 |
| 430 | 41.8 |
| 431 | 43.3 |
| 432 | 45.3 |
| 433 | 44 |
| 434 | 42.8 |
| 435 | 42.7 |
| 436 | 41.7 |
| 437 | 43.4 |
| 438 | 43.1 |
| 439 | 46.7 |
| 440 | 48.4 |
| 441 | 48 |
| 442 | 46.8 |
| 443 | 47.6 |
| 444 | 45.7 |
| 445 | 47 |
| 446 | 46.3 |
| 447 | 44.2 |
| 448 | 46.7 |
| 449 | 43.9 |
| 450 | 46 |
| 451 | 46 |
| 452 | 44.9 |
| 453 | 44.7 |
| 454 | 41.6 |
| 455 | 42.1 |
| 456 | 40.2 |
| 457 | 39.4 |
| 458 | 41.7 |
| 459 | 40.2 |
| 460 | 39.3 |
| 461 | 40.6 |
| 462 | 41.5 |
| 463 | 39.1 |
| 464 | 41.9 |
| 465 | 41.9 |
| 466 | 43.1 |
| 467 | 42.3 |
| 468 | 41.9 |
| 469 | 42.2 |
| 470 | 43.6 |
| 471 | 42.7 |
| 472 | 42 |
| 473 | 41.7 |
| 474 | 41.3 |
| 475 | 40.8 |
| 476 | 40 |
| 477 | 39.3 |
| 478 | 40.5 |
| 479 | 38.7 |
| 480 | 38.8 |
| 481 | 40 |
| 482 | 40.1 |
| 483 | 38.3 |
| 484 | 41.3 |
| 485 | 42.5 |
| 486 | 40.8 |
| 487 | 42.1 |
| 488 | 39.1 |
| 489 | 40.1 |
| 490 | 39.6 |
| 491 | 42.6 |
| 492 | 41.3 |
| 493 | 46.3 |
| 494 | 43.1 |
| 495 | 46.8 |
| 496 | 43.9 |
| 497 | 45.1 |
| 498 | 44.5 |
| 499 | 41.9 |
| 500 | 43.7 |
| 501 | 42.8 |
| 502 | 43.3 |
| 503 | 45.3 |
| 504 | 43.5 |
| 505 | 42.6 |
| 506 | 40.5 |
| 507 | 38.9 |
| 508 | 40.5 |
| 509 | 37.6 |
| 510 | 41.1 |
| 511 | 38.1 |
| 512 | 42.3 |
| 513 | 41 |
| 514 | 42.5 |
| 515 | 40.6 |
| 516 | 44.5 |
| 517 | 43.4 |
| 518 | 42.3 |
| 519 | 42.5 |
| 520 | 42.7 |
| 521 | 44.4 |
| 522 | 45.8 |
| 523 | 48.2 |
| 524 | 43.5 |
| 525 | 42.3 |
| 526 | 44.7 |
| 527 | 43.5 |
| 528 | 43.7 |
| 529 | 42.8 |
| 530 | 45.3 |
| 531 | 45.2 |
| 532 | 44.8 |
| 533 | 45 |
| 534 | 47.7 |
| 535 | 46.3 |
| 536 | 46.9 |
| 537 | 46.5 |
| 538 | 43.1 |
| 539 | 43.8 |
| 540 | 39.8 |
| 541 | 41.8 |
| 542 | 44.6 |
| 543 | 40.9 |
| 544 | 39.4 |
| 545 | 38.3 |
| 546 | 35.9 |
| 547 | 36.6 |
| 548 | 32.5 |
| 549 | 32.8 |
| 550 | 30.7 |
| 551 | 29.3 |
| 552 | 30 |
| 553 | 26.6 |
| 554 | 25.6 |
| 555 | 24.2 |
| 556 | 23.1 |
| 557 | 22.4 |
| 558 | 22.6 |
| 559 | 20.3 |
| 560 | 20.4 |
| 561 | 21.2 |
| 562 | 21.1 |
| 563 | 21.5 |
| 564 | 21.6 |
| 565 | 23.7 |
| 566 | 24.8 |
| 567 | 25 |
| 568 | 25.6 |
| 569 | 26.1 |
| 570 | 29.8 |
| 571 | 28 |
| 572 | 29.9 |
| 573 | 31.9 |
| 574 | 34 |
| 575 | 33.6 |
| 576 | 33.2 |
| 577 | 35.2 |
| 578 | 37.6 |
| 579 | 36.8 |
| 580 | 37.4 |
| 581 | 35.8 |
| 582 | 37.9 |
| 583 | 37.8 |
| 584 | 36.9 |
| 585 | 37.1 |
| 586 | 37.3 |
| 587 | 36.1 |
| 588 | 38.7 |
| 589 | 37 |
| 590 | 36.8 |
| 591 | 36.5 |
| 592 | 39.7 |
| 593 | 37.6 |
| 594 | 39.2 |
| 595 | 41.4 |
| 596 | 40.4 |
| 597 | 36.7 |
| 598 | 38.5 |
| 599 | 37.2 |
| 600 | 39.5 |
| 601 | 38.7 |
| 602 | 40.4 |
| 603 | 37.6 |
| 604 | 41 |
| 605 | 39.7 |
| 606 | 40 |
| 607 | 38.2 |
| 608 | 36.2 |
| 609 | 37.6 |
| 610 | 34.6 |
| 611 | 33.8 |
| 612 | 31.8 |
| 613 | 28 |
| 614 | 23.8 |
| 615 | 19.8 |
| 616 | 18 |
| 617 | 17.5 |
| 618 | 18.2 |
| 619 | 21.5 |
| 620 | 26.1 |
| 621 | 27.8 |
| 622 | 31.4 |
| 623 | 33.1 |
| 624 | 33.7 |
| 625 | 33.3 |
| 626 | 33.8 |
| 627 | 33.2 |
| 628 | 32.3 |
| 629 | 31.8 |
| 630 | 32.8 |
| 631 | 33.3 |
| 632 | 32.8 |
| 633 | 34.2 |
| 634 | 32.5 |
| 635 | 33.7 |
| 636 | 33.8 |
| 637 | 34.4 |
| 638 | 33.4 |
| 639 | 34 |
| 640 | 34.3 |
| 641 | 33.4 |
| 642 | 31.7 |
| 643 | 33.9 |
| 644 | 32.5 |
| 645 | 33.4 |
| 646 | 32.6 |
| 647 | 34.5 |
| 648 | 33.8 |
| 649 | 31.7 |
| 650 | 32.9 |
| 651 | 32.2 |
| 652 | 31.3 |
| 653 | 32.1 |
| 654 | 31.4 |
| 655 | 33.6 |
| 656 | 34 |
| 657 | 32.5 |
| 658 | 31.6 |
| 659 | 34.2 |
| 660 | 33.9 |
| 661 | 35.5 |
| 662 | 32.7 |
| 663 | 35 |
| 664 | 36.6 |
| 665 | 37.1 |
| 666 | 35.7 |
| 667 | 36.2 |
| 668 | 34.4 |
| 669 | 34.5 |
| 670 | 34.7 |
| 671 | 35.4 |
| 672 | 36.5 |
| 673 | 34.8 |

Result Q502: 0.7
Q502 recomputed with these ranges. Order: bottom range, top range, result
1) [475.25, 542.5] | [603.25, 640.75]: 0.74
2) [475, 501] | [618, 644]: 0.77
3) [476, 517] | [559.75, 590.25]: 0.75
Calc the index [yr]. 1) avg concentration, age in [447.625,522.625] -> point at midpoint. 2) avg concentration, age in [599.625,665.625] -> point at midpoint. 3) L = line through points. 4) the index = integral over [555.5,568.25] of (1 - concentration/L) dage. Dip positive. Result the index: 5.0 yr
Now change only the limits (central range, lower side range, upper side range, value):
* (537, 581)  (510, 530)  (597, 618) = 8.8 yr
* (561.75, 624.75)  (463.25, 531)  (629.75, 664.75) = 6.4 yr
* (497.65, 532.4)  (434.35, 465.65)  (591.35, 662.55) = -2.7 yr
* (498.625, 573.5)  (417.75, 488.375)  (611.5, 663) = 2.1 yr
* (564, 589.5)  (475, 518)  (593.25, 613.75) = 3.7 yr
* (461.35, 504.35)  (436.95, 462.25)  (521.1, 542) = 2.3 yr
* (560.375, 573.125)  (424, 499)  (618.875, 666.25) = 4.1 yr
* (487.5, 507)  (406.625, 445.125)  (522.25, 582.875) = -1.9 yr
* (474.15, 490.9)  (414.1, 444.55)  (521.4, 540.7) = 1.7 yr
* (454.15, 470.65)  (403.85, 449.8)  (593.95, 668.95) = 0.6 yr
